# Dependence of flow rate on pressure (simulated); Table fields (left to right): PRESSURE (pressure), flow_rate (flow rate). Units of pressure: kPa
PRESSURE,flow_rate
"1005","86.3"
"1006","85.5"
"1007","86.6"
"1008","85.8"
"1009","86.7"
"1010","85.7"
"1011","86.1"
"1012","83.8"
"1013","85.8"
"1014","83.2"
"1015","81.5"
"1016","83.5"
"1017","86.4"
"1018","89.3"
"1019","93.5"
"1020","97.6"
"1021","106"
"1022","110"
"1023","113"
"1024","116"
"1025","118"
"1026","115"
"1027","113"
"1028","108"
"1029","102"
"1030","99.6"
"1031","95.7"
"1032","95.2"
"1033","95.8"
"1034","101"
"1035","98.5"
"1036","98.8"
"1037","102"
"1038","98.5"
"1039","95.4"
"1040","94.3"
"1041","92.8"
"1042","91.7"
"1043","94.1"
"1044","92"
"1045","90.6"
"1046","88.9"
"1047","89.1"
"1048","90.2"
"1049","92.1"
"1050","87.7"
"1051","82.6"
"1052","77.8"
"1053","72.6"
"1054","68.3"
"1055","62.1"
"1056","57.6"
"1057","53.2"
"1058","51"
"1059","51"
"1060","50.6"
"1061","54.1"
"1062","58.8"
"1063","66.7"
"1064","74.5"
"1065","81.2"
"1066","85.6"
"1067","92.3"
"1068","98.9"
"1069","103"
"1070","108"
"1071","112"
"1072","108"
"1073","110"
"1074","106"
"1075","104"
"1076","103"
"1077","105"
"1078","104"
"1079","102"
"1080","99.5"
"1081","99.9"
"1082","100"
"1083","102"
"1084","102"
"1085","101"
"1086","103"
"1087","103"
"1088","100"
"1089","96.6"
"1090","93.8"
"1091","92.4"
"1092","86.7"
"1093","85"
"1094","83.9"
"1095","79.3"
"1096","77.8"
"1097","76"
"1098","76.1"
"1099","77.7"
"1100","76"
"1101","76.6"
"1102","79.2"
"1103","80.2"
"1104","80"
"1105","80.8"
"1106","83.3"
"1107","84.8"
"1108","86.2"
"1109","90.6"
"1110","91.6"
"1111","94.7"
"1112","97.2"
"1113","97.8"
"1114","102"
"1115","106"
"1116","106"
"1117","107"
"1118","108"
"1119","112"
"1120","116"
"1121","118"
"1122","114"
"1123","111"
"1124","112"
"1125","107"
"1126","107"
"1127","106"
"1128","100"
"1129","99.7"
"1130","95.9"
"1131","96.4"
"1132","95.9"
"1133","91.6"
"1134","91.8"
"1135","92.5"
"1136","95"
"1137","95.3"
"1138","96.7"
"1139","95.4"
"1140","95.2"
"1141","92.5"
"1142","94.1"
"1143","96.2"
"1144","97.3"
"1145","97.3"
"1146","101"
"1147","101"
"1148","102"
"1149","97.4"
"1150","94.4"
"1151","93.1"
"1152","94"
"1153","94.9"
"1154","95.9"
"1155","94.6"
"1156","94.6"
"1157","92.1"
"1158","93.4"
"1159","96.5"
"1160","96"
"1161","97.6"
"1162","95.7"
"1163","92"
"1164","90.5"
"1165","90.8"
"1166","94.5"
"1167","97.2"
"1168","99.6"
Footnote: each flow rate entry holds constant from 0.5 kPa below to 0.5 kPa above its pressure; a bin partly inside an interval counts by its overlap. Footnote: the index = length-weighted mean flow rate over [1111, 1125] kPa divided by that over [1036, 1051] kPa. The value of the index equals 1.2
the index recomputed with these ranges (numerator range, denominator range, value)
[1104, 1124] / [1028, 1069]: 1.20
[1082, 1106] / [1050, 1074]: 1.12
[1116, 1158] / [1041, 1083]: 1.16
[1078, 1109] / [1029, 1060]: 1.05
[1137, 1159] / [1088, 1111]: 1.14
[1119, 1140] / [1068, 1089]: 0.99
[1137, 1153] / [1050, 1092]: 1.10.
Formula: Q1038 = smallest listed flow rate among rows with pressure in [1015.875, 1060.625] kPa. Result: 50.6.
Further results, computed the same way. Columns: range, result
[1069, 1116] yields 76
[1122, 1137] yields 91.6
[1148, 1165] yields 90.5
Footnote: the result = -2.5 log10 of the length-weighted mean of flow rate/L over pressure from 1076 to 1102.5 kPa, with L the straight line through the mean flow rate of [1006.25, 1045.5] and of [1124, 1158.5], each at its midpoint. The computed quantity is 0.056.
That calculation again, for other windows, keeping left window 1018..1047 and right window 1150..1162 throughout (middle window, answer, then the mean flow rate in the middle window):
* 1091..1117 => 0.122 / 86.7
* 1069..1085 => -0.064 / 104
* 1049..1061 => 0.449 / 65.6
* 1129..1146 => 0.004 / 95.3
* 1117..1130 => -0.131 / 109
